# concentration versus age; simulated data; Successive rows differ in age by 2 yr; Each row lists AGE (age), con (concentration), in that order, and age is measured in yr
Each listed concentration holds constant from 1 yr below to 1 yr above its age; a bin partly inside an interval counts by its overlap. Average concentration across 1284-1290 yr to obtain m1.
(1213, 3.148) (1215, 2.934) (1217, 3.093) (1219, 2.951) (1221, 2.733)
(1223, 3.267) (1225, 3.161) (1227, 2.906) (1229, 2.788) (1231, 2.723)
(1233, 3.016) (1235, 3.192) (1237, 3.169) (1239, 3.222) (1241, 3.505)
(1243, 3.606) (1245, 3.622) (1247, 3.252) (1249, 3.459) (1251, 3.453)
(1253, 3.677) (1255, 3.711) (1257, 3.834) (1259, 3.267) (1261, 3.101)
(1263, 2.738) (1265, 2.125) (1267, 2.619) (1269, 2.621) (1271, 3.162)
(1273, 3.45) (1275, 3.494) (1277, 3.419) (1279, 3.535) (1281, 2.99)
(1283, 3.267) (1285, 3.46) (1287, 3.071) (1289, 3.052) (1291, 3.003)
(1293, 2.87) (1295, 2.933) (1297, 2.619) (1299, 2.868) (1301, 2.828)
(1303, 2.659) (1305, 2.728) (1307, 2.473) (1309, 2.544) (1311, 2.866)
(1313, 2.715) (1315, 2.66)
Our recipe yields 3.19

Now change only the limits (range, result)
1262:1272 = 2.65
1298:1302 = 2.85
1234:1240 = 3.19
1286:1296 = 2.99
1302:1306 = 2.69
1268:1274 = 3.08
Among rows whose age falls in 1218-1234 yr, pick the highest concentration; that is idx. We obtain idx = 3.267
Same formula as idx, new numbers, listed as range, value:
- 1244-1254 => 3.677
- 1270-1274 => 3.45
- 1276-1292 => 3.535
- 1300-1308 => 2.828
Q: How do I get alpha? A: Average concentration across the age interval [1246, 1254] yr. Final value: 3.46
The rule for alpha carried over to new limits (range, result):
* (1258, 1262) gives 3.18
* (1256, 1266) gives 3.01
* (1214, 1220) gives 2.99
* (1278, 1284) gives 3.26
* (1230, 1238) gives 3.03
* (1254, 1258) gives 3.77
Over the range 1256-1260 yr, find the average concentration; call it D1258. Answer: 3.55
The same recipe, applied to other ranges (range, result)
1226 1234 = 2.86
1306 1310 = 2.51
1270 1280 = 3.41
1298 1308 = 2.71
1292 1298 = 2.81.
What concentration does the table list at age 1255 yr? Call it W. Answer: 3.711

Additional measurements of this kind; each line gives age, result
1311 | 2.866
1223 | 3.267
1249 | 3.459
